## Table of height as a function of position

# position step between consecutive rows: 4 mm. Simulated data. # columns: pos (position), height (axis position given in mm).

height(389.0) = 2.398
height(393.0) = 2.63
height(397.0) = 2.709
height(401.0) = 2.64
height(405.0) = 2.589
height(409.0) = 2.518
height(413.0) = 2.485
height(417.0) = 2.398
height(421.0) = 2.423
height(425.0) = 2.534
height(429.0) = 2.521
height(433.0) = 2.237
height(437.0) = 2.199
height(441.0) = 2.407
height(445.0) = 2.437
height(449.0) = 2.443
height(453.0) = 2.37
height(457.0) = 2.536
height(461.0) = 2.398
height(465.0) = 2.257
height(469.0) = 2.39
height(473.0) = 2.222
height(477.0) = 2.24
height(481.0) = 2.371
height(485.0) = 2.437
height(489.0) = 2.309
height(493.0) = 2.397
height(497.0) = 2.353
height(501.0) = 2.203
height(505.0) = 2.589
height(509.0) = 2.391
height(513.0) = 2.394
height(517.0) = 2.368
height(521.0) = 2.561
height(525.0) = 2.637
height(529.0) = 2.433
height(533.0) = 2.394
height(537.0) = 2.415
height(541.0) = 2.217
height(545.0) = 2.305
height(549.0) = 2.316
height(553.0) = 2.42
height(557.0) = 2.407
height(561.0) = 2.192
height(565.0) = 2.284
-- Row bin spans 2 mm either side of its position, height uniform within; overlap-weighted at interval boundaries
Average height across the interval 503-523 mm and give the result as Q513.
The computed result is 2.46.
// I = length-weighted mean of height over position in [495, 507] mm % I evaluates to 2.38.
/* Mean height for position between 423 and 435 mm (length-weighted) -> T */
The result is 2.43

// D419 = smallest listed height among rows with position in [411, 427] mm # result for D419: 2.398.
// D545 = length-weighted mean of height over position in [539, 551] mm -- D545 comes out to 2.28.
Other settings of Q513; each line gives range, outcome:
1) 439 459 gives 2.44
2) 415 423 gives 2.41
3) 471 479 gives 2.23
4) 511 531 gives 2.48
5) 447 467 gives 2.4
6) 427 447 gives 2.36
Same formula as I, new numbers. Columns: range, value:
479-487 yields 2.4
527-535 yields 2.41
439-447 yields 2.42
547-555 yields 2.37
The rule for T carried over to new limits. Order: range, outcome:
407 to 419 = 2.47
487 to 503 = 2.32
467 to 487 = 2.33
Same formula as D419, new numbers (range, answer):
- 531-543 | 2.217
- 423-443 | 2.199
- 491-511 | 2.203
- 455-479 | 2.222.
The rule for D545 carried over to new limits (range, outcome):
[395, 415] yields 2.59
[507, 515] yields 2.39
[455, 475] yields 2.36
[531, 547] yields 2.33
